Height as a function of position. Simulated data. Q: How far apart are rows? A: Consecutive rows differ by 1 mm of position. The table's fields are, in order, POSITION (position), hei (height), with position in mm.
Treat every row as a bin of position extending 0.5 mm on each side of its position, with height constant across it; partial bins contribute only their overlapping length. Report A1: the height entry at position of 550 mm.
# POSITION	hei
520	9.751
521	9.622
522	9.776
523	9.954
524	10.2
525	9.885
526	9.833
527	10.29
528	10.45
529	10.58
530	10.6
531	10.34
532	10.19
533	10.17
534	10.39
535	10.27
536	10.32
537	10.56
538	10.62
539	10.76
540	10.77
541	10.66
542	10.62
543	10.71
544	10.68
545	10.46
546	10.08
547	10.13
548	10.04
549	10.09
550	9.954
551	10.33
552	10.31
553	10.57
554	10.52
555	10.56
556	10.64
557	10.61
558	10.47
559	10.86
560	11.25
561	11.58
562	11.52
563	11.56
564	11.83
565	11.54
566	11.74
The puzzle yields 9.954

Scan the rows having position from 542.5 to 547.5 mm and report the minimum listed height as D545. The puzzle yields 10.08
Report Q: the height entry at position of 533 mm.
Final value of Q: 10.17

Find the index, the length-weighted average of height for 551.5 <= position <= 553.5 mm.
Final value 10.4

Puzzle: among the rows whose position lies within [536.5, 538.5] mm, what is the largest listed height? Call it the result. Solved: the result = 10.62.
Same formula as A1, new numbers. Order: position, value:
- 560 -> 11.25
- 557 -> 10.61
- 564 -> 11.83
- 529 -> 10.58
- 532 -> 10.19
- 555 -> 10.56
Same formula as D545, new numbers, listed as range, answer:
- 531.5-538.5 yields 10.17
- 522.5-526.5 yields 9.833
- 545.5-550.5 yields 9.954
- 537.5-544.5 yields 10.62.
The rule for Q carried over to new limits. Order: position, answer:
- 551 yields 10.33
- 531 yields 10.34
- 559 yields 10.86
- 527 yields 10.29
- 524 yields 10.2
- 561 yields 11.58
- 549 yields 10.09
